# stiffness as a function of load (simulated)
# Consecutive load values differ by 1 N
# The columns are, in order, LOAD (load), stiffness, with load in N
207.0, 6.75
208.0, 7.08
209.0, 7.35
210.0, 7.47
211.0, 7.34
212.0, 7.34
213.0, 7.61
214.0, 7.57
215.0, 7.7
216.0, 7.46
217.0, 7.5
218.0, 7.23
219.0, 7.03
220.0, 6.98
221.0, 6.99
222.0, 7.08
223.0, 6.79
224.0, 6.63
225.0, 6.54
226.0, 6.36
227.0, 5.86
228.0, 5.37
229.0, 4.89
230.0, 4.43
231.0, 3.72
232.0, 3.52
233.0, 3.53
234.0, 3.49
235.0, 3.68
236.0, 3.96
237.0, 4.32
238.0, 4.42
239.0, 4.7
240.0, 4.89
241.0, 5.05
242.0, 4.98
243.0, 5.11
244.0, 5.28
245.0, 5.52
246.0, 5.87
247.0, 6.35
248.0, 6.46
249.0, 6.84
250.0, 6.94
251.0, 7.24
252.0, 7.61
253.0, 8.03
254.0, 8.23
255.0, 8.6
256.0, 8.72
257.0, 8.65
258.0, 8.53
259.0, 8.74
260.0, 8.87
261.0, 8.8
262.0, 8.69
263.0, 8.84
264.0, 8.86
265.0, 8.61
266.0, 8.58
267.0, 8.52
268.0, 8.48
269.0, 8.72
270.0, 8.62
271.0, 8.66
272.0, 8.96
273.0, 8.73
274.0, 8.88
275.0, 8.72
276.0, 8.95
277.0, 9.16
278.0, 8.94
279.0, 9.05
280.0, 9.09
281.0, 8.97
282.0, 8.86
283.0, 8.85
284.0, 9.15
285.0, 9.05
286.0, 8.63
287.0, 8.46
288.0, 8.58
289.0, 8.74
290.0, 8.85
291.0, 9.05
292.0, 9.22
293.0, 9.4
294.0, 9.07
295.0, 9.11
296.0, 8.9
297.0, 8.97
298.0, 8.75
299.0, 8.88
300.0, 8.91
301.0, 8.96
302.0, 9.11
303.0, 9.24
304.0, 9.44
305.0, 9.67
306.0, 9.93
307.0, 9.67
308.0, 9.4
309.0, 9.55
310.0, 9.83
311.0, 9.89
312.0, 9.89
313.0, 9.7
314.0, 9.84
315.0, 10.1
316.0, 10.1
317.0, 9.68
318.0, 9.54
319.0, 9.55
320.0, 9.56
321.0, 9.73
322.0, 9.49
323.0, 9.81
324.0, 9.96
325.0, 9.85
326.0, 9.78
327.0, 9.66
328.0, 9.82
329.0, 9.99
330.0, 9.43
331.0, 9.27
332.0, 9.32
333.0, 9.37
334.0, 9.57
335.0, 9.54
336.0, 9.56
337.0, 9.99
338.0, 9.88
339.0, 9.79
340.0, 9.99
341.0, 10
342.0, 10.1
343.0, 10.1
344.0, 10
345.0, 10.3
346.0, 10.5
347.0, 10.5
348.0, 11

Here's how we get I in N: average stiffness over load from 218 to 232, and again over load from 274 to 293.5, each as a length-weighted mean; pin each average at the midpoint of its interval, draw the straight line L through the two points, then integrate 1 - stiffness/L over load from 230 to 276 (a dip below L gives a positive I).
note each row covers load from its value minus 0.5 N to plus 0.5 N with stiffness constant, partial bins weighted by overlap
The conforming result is 3.6 N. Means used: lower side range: 6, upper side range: 8.93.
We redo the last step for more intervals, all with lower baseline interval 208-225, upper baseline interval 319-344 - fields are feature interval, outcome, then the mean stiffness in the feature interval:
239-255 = 3.2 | 6.32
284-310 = -0.4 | 9.12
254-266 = -0.8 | 8.69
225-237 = 4.8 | 4.52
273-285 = -0.5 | 8.96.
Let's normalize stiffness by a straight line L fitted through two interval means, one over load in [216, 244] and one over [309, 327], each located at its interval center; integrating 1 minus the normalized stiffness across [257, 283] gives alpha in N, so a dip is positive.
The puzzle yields -5.0 N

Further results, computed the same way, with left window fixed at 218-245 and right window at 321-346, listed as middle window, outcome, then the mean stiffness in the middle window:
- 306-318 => -1.3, 9.78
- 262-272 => -2.7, 8.67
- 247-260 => -3.4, 7.86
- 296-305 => -0.8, 9.06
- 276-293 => -3.0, 8.93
